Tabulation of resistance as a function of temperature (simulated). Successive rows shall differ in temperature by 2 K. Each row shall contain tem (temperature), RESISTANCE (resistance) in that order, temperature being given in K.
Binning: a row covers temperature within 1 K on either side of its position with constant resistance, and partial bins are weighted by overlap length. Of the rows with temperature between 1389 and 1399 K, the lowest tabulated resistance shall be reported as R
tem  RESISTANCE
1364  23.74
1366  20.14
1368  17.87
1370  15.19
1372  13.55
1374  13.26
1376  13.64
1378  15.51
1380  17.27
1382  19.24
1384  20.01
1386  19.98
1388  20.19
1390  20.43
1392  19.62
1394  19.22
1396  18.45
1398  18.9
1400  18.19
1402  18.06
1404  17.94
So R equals 18.45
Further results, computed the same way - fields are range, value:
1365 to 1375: 13.26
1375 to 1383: 13.64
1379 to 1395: 17.27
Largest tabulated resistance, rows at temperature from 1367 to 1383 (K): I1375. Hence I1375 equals 19.24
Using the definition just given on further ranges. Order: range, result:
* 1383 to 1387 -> 20.01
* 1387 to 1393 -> 20.43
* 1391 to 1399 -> 19.62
